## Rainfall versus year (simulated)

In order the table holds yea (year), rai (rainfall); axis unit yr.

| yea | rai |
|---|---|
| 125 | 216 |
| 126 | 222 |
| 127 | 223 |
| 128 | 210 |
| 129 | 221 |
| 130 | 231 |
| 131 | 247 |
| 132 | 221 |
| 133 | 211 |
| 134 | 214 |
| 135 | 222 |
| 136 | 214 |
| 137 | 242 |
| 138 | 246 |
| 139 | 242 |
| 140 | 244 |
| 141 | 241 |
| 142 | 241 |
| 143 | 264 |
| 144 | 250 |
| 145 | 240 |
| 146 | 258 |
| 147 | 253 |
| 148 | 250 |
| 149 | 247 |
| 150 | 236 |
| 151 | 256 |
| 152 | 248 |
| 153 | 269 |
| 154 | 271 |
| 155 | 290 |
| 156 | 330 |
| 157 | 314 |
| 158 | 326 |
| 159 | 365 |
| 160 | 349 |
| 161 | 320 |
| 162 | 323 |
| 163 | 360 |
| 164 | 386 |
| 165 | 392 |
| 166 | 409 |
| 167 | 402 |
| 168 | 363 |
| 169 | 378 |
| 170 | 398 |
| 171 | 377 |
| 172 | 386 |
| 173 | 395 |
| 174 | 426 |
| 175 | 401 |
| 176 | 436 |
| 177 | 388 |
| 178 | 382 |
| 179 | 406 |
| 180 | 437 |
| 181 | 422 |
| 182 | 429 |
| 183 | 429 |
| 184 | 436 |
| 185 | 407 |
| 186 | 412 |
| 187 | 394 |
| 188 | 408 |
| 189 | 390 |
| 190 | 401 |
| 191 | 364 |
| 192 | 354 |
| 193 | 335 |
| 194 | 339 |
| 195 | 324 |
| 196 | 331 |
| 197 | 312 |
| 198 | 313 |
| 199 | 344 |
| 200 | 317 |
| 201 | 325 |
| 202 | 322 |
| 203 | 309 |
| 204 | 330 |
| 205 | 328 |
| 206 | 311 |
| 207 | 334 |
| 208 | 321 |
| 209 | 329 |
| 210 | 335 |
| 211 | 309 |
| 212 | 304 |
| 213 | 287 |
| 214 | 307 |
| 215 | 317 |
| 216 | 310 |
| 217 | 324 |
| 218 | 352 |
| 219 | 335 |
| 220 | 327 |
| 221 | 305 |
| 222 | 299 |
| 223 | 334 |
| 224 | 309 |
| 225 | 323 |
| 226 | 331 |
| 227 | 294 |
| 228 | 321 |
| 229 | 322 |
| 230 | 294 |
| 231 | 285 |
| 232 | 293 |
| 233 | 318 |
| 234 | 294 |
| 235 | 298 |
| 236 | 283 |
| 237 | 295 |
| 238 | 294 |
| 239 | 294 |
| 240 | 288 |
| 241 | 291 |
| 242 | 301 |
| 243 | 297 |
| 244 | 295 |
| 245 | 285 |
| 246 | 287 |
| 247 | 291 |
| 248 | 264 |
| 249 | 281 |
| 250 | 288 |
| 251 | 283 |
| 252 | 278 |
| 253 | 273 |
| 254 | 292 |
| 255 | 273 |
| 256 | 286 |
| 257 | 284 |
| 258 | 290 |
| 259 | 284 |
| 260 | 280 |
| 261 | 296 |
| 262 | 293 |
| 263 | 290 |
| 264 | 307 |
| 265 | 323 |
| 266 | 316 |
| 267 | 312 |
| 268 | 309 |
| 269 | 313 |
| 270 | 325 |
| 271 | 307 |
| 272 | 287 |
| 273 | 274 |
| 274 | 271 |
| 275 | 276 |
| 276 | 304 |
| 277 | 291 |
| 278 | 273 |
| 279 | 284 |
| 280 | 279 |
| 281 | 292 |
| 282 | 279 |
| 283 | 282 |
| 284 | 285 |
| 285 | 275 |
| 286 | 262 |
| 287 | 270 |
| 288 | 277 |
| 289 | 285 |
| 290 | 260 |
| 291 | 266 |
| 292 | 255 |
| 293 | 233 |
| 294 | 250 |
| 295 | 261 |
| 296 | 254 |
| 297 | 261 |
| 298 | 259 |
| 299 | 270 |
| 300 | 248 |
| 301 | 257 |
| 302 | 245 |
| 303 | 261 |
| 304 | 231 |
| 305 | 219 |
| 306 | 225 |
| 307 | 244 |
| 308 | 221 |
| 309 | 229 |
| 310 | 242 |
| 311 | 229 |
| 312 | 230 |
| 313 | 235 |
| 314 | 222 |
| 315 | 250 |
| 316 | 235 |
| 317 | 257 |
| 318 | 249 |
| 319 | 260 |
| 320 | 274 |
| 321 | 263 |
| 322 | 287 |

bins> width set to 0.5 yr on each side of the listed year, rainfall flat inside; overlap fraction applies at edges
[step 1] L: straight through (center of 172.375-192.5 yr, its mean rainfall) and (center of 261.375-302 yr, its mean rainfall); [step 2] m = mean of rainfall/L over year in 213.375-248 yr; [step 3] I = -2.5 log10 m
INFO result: 0.13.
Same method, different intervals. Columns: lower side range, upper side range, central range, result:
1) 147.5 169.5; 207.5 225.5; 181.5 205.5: -0.130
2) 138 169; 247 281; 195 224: -0.091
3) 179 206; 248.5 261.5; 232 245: 0.037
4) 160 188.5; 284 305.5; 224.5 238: 0.092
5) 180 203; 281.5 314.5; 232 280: 0.021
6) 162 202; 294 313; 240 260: 0.069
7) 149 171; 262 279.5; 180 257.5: -0.029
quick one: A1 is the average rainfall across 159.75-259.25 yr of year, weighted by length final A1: 335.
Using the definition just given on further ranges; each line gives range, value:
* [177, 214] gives 356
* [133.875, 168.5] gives 289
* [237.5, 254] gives 287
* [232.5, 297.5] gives 285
